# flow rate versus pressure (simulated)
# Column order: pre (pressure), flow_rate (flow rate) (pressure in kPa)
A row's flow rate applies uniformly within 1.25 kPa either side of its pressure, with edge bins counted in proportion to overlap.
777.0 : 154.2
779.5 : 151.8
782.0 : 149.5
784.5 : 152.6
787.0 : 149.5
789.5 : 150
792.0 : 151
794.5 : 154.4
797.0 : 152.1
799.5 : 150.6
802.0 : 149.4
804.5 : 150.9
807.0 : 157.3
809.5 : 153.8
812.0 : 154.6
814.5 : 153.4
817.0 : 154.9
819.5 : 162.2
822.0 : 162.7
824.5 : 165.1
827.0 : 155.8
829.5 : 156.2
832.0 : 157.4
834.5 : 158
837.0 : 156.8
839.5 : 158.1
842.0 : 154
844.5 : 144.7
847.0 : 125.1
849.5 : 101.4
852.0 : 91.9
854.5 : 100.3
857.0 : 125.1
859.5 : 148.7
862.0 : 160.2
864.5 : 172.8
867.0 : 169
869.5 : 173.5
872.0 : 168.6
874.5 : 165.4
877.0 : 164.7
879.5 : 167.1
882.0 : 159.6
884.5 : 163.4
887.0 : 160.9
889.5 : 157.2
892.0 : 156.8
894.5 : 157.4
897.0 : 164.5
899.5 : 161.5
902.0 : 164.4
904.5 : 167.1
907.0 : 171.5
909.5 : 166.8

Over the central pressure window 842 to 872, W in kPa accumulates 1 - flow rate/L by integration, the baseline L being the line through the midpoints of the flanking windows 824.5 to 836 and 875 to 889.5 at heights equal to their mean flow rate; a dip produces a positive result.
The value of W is 3.91 kPa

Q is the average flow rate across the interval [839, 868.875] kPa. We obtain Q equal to 138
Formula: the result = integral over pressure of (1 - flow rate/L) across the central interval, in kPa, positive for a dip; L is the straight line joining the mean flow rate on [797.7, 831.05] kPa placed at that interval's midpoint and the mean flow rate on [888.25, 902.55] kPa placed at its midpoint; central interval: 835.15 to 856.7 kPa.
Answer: 3.8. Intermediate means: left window 156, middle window 130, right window 160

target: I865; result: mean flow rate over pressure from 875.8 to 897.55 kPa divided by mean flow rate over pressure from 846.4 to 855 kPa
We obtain 1.56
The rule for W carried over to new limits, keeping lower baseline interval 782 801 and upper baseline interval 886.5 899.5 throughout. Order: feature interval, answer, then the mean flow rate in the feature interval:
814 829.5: -0.5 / 159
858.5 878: -1.0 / 166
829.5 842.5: -0.2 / 157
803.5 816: -0.1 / 154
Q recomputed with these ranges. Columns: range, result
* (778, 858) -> 147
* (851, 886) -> 153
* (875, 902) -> 162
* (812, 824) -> 158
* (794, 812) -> 153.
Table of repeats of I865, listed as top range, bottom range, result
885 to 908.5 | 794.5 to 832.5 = 1.04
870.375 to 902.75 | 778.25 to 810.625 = 1.07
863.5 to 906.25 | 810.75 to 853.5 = 1.11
